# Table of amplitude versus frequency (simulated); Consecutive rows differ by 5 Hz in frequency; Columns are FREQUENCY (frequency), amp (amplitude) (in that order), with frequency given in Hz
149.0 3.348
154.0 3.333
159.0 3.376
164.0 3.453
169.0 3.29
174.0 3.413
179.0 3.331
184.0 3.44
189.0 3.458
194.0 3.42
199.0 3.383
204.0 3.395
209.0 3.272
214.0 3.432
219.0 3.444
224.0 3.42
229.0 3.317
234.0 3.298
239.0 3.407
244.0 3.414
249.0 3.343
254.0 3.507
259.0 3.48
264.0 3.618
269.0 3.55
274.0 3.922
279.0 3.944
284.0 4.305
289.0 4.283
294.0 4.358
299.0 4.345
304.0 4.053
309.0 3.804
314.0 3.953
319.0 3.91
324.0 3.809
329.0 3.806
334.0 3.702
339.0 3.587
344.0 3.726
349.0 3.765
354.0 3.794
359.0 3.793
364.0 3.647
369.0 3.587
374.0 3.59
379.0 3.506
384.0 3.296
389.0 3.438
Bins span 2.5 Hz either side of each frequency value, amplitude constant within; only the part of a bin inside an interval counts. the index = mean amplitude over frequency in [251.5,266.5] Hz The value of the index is 3.53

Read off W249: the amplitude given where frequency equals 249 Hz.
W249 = 3.343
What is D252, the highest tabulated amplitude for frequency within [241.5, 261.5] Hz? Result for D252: 3.507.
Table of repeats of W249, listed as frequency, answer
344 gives 3.726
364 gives 3.647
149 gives 3.348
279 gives 3.944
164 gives 3.453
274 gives 3.922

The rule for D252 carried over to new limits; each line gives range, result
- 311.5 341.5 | 3.953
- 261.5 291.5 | 4.305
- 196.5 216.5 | 3.432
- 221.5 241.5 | 3.42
